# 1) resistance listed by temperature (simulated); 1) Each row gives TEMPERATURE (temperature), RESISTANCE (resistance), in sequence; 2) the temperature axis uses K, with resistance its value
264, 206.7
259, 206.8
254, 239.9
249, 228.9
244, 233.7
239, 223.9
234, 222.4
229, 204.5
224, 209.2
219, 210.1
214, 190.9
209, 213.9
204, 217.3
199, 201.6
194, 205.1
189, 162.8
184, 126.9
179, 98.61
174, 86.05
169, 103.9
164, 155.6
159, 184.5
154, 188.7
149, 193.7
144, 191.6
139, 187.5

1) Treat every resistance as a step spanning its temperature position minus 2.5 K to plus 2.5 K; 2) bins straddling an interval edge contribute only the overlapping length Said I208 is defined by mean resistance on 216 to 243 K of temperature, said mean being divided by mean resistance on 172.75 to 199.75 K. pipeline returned 1.47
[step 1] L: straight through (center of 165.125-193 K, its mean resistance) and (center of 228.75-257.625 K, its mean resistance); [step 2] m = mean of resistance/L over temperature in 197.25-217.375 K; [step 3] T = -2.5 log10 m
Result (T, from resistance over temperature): -0.226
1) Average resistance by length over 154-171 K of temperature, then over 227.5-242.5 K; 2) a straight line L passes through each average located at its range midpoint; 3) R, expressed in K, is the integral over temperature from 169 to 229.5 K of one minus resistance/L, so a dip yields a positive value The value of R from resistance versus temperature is 5.3 K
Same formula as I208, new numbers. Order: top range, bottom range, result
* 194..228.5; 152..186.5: 1.54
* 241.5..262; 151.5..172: 1.45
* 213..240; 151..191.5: 1.51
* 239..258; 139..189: 1.53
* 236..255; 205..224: 1.12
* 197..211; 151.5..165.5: 1.19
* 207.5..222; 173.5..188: 1.82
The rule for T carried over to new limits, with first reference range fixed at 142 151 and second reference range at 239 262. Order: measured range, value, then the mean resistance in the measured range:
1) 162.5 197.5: 0.45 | 135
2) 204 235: 0.04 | 209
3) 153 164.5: 0.11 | 178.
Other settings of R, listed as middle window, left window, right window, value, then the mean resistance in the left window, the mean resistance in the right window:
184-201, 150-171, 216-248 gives 0.63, 162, 217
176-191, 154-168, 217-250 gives 4.61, 166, 219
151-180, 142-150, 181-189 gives 4.83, 193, 136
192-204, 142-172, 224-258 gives -0.68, 168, 224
